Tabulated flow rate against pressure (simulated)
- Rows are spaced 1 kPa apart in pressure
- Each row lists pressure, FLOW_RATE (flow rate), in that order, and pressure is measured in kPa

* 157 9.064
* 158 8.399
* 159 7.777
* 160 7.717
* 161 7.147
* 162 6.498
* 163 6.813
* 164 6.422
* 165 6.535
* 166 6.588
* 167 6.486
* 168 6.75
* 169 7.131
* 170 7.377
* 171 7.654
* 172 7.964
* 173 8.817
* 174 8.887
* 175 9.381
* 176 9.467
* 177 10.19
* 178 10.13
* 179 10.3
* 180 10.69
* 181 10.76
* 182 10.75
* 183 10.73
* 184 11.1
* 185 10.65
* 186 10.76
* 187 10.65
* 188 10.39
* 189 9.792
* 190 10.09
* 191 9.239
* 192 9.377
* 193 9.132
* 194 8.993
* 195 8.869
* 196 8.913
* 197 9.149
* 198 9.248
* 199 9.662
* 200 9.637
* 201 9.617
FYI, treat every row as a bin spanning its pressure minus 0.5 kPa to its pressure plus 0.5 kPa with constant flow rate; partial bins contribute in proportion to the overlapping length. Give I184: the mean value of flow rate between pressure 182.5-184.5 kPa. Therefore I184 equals 10.9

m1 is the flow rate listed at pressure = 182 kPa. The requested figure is 10.75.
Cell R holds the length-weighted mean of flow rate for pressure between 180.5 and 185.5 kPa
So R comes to 10.8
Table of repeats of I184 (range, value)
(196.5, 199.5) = 9.35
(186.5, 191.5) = 10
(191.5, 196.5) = 9.06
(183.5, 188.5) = 10.7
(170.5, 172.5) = 7.81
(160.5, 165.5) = 6.68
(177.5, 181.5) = 10.5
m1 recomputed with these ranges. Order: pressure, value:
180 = 10.69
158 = 8.399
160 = 7.717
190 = 10.09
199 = 9.662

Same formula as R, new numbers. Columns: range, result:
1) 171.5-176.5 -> 8.9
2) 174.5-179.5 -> 9.89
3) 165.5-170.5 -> 6.87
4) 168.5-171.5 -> 7.39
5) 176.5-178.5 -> 10.2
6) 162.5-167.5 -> 6.57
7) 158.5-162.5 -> 7.28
